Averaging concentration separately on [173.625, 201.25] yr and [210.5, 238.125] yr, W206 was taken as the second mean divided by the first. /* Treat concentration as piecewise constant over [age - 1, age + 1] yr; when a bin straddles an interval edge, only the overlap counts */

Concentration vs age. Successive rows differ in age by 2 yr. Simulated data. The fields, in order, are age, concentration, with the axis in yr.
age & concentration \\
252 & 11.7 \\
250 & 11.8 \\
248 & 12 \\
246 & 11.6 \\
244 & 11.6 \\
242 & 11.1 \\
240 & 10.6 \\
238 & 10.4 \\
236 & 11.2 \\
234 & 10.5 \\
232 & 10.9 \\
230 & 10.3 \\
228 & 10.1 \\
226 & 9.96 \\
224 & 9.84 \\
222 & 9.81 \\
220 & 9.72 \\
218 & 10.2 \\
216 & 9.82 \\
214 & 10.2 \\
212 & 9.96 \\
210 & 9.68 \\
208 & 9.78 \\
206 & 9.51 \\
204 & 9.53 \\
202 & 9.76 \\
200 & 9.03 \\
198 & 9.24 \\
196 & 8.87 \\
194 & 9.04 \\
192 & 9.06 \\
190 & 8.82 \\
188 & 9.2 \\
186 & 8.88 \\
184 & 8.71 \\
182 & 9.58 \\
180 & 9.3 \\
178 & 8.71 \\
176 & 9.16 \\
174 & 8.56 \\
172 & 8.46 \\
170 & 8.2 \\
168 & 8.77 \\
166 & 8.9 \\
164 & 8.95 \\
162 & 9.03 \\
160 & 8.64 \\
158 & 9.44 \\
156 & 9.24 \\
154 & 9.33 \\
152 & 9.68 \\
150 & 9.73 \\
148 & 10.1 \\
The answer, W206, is 1.13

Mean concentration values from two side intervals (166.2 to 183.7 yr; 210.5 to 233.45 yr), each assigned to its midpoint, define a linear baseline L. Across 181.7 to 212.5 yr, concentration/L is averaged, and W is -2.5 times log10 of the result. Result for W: 0.017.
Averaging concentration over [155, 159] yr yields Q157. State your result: 9.34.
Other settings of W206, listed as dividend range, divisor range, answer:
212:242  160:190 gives 1.16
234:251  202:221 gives 1.14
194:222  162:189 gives 1.08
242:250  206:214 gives 1.19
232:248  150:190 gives 1.23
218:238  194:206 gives 1.11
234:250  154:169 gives 1.24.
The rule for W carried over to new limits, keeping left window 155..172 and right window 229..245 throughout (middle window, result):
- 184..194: 0.07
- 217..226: 0.05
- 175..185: 0.03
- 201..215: 0.03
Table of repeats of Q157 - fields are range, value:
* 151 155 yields 9.5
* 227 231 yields 10.2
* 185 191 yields 8.97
